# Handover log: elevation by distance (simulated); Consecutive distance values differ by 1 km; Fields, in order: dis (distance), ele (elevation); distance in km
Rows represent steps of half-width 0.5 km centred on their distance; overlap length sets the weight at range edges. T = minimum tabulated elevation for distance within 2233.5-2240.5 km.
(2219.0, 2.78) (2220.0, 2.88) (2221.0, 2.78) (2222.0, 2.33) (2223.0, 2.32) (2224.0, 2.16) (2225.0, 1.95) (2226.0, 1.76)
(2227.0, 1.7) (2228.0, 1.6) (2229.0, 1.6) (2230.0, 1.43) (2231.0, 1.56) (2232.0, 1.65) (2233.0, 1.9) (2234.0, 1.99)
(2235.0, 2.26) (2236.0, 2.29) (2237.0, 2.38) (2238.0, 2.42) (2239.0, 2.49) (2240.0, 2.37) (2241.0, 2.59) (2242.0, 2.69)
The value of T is 1.99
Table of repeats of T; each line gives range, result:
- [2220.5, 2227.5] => 1.7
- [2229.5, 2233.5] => 1.43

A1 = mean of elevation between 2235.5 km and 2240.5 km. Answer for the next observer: 2.39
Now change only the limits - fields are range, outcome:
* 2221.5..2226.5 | 2.1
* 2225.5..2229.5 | 1.67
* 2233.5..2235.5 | 2.12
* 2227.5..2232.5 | 1.57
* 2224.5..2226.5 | 1.85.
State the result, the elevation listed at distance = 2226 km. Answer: 1.76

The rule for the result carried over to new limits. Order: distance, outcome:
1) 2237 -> 2.38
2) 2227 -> 1.7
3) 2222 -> 2.33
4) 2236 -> 2.29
